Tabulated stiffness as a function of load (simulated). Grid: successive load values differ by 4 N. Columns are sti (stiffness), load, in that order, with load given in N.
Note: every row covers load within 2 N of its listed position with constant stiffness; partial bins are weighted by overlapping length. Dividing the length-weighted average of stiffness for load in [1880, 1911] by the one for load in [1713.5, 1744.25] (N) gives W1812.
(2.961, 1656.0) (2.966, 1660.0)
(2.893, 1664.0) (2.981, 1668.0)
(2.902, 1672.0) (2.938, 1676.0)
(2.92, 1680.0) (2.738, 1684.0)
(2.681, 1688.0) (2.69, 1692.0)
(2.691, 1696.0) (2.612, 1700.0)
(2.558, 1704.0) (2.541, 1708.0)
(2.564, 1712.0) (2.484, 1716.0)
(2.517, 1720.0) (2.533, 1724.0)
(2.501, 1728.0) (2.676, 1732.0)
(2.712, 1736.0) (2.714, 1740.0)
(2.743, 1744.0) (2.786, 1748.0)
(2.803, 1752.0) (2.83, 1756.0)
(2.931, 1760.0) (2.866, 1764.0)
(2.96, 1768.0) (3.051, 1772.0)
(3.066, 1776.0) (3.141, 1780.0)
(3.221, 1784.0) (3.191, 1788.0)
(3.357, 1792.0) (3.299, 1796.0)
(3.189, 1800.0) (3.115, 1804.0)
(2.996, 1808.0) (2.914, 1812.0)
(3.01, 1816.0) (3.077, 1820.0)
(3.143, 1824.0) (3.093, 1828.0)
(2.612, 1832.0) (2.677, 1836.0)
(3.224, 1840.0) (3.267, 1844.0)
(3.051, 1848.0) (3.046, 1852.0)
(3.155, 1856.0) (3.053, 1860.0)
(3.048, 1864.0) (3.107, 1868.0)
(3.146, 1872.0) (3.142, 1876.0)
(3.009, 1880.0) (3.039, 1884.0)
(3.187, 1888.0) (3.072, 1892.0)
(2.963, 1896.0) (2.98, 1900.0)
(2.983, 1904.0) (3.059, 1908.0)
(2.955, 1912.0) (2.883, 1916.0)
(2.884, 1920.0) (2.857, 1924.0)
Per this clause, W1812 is 1.17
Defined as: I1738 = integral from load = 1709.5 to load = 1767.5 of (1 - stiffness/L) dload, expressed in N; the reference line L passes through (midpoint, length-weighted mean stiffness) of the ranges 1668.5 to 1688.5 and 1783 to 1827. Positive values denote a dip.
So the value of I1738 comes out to 5.7 N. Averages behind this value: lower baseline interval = 2.86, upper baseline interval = 3.13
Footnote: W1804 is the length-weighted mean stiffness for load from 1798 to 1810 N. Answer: 3.1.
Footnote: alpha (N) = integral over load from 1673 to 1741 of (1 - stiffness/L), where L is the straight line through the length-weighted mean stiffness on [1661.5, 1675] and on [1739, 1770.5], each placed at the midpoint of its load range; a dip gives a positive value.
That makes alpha 5.5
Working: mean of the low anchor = 2.93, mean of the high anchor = 2.84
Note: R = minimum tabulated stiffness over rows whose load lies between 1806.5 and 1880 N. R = 2.612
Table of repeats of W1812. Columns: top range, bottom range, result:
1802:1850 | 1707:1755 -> 1.14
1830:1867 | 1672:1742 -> 1.14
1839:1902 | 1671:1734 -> 1.16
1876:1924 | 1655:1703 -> 1.06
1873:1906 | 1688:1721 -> 1.18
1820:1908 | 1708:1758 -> 1.15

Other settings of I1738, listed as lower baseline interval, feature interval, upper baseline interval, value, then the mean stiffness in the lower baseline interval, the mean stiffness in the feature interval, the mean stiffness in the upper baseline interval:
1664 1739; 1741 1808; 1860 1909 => -4.5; 2.69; 3.03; 3.06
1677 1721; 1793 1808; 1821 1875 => -1.4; 2.65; 3.18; 3.05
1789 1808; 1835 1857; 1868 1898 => 0.4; 3.21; 3.08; 3.08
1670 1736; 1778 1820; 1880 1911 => -4.3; 2.66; 3.14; 3.04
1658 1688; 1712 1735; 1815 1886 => 3.0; 2.89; 2.55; 3.05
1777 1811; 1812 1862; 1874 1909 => 1.5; 3.18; 3.03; 3.05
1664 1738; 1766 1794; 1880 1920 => -3.3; 2.69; 3.14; 3.01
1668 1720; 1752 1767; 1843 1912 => -0.2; 2.7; 2.87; 3.07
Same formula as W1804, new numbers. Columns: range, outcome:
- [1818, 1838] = 2.92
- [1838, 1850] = 3.18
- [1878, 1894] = 3.08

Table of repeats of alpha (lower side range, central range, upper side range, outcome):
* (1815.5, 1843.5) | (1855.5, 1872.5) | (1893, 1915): -0.6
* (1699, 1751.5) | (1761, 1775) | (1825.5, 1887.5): -1.1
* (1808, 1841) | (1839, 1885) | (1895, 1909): -2.0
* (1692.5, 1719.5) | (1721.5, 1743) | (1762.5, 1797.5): 1.1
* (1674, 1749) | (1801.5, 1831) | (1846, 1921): -1.5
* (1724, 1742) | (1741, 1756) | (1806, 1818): -0.4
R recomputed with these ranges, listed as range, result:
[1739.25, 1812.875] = 2.714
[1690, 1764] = 2.484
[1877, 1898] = 2.963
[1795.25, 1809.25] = 2.996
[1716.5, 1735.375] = 2.501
